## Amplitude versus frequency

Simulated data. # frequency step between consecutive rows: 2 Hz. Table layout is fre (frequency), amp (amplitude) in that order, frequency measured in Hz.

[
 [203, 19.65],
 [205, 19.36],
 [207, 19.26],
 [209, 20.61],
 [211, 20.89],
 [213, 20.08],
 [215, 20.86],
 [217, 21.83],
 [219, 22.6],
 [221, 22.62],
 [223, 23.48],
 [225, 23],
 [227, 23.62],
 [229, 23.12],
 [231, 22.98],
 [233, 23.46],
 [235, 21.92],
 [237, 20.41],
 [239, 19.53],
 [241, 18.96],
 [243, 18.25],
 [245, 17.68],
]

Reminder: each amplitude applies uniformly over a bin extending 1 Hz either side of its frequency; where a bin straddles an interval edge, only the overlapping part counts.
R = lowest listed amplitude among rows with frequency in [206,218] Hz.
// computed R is 19.26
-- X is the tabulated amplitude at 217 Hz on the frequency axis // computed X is 21.83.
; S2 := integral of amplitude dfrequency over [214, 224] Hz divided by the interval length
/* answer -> 22.3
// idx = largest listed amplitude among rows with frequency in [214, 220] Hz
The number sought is 22.6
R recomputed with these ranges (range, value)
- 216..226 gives 21.83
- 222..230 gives 23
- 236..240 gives 19.53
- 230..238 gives 20.41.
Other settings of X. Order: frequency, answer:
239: 19.53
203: 19.65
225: 23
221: 22.62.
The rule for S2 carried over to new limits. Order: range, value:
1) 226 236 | 23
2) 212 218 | 20.9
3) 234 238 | 21.2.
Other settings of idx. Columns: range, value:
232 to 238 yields 23.46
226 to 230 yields 23.62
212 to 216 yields 20.86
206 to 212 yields 20.89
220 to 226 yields 23.48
